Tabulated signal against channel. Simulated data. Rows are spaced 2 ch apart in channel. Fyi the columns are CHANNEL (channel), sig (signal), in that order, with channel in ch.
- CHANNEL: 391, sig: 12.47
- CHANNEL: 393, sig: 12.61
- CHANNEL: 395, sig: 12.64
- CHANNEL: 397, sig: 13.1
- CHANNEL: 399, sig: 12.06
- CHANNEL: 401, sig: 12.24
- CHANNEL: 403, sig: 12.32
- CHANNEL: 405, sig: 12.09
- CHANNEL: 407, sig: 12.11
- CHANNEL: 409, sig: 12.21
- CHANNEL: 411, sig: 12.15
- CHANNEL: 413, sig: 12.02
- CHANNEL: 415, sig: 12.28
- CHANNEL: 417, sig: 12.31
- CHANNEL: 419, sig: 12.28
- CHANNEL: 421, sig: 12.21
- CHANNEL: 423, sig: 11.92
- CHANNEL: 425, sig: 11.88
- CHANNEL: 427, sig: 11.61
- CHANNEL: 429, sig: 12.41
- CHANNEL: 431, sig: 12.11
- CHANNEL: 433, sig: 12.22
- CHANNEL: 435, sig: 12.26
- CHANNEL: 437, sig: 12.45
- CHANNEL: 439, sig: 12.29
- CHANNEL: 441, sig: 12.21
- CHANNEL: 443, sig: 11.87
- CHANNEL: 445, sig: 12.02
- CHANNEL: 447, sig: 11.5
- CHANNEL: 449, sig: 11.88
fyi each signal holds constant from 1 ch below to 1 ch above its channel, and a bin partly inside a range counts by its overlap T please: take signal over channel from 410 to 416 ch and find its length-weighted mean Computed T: 12.2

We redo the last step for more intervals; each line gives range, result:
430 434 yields 12.2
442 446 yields 11.9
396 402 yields 12.5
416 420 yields 12.3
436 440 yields 12.4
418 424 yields 12.1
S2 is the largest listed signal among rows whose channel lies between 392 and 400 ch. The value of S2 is 13.1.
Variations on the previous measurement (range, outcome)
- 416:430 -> 12.41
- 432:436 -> 12.26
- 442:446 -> 12.02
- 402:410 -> 12.32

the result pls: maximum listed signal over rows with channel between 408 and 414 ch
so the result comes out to 12.21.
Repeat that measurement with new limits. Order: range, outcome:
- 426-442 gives 12.45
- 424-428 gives 11.88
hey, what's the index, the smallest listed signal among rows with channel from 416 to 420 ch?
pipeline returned 12.28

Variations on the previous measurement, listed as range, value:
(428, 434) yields 12.11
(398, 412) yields 12.06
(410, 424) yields 11.92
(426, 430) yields 11.61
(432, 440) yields 12.22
